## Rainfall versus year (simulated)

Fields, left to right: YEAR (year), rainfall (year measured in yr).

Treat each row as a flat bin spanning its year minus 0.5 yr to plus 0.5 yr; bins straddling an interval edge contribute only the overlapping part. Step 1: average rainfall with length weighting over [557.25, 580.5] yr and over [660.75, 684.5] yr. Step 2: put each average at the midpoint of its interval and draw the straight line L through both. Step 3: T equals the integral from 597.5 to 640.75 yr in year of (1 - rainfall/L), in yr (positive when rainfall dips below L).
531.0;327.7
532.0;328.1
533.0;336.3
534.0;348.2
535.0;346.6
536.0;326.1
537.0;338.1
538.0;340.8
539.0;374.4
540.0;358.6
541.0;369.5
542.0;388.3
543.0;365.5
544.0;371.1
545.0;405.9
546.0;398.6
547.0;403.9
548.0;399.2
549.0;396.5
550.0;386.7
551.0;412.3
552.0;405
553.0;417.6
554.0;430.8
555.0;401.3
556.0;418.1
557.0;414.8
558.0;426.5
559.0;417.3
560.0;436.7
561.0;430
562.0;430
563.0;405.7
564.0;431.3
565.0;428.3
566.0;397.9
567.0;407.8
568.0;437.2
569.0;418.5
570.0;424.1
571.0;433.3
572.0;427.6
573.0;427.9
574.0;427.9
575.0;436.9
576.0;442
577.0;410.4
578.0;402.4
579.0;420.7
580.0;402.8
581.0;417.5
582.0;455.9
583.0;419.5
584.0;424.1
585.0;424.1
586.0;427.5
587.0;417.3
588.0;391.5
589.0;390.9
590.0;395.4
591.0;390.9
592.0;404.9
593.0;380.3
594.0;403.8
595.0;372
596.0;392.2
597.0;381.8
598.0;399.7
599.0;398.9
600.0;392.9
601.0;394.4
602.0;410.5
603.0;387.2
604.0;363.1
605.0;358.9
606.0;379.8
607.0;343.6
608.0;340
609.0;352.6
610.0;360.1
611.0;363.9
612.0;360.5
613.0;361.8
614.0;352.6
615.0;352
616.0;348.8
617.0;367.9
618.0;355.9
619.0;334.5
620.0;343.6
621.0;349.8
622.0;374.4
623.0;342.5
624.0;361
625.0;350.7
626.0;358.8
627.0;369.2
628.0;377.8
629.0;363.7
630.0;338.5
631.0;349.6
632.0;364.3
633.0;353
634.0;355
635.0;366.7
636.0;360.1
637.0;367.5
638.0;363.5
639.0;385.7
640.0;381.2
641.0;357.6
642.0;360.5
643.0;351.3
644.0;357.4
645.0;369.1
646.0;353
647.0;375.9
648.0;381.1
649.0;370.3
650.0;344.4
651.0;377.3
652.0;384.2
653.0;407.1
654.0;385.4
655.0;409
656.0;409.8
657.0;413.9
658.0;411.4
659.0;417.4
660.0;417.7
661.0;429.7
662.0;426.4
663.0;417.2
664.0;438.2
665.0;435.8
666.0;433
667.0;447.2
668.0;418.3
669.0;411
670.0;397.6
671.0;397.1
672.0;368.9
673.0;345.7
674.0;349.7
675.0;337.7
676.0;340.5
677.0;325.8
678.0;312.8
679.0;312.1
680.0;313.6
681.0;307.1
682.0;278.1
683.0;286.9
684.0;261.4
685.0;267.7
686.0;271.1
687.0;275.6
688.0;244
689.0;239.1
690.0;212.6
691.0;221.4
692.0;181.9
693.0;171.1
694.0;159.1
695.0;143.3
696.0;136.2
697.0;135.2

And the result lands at 3.4 yr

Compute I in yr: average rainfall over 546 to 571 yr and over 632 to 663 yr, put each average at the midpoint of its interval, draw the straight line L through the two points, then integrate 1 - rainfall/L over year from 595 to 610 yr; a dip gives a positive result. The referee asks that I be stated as 0.8 yr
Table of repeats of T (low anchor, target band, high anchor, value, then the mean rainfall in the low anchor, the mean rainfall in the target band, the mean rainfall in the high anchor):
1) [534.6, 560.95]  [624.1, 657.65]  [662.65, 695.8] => -3.64 yr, 391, 370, 311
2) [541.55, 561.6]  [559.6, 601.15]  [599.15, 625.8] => -2.99 yr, 406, 413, 362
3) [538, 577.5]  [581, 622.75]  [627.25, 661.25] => 1.25 yr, 410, 381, 376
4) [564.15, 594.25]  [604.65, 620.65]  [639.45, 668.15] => 2.06 yr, 417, 355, 396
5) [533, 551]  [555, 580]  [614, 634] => -3.78 yr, 372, 422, 355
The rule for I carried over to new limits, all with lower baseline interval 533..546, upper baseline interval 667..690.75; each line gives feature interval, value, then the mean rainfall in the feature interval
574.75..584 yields -2.0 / 423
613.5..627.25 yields -0.7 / 354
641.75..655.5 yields -1.9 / 374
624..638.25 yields -1.2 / 360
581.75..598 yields -2.7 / 404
